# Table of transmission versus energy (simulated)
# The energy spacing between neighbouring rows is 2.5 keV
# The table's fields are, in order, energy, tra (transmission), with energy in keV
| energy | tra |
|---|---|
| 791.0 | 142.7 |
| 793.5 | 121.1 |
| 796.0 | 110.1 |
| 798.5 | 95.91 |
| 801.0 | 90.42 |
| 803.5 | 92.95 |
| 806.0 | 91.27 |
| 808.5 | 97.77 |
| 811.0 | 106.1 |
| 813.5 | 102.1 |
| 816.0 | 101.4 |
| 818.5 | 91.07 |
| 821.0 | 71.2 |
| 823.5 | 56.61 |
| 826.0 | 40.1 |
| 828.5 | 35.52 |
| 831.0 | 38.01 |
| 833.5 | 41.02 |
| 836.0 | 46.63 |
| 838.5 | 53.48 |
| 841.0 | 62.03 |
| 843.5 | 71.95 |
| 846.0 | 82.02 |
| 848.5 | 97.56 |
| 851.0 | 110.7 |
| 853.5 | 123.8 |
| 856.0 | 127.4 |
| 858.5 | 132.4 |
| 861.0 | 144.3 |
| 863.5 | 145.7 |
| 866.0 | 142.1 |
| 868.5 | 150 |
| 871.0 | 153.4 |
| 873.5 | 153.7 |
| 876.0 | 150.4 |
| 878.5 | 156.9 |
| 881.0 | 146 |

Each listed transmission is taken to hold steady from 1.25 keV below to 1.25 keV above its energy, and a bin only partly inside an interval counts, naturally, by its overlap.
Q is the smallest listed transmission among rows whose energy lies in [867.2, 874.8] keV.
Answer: 150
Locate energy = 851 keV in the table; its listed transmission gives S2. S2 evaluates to 110.7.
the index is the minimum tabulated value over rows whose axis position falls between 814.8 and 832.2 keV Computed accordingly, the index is 35.52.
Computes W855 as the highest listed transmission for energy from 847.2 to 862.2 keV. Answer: 144.3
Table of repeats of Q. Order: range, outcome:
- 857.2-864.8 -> 132.4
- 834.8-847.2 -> 46.63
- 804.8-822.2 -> 71.2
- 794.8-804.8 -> 90.42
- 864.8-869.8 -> 142.1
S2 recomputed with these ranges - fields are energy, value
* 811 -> 106.1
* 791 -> 142.7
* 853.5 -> 123.8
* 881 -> 146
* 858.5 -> 132.4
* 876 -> 150.4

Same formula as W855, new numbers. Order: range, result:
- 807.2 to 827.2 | 106.1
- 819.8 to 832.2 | 71.2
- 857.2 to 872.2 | 153.4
